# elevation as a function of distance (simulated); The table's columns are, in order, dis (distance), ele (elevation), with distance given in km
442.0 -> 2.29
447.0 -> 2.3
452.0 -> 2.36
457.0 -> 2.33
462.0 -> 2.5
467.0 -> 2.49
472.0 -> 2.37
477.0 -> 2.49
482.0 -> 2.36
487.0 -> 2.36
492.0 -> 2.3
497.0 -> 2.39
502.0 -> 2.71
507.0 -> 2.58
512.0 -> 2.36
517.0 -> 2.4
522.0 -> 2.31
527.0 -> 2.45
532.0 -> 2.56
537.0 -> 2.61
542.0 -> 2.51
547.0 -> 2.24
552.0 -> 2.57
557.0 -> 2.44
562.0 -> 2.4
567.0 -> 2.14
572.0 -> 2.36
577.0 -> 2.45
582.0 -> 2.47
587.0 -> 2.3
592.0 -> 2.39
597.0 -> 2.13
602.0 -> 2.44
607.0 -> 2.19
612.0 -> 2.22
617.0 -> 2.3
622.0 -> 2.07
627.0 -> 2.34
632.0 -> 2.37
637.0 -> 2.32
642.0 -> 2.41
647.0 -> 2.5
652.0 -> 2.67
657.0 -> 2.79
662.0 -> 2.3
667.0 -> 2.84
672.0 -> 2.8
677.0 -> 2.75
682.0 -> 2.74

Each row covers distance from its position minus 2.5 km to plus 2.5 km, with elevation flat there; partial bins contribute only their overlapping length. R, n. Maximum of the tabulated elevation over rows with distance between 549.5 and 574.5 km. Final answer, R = 2.57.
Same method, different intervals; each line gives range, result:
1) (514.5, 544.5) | 2.61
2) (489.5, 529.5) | 2.71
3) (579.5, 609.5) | 2.47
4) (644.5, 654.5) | 2.67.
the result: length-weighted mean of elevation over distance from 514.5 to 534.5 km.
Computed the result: 2.43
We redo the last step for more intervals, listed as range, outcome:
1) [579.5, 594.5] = 2.39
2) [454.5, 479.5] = 2.44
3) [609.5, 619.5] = 2.26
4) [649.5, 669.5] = 2.65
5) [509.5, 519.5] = 2.38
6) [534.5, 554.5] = 2.48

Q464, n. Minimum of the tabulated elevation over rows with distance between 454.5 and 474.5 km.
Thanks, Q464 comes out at 2.33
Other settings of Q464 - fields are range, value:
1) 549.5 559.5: 2.44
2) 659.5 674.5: 2.3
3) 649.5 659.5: 2.67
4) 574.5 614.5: 2.13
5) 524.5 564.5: 2.24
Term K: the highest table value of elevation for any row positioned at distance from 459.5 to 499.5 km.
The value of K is 2.5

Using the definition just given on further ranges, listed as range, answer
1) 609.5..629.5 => 2.34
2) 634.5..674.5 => 2.84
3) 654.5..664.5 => 2.79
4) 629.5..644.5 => 2.41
